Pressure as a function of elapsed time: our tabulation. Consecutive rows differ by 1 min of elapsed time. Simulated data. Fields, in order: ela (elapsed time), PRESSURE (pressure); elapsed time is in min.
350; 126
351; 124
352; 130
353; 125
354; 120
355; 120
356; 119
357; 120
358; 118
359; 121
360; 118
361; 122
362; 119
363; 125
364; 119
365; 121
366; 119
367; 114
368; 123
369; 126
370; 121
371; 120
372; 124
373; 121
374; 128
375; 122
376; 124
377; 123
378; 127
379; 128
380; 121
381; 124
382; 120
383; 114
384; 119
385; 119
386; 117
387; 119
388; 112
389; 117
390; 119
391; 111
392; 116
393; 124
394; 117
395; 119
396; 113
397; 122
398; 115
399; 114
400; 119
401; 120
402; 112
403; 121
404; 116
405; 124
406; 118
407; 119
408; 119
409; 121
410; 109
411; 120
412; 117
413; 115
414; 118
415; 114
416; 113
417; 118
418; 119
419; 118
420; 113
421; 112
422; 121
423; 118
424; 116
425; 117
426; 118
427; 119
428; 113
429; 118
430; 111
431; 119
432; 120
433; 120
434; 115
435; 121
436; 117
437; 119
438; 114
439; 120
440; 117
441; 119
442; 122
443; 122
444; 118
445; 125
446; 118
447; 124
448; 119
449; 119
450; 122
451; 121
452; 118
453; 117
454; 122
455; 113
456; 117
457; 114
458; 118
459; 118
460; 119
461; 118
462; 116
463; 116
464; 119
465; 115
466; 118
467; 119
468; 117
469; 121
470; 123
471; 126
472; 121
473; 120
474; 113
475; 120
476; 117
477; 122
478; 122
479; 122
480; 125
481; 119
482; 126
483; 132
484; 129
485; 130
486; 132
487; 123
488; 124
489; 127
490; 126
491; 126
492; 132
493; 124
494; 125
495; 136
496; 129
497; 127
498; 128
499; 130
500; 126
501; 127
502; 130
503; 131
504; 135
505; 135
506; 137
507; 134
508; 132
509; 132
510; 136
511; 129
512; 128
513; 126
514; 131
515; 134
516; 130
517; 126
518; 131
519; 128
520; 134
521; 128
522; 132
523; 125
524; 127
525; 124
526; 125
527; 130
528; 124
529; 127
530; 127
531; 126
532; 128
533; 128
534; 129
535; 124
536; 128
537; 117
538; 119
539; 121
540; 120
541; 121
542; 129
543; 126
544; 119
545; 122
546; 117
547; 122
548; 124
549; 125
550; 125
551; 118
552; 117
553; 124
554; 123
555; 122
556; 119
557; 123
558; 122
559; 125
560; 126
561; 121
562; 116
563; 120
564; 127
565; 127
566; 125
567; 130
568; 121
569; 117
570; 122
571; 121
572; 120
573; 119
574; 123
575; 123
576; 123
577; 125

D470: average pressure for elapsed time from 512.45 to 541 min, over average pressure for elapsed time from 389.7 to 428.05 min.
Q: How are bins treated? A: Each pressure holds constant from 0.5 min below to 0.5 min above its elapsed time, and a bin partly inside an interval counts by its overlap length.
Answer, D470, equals 1.08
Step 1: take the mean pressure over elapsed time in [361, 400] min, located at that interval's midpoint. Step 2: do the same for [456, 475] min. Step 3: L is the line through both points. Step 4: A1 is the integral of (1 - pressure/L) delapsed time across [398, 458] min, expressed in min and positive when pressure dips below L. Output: 0.6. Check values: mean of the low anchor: 120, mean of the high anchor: 118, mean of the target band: 118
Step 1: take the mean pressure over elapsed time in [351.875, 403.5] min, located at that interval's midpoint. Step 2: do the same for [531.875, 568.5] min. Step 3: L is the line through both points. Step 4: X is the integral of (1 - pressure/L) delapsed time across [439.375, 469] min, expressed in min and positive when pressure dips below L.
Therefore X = 0.63 min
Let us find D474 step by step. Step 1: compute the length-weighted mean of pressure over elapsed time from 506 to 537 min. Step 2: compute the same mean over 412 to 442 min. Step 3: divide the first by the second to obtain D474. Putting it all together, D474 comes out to 1.10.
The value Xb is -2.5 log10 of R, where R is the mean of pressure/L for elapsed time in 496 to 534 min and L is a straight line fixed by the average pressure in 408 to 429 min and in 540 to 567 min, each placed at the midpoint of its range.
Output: -0.07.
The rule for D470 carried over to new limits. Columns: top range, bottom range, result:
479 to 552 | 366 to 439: 1.07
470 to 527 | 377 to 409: 1.08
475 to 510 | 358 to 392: 1.06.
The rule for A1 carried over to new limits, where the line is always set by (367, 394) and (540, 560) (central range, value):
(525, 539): -0.4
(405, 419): 0.4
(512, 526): -0.8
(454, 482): 0.6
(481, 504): -1.2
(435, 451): 0.2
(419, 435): 0.6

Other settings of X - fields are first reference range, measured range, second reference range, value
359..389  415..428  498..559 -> 0.6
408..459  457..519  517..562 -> -2.2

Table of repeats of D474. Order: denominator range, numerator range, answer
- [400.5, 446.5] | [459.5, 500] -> 1.05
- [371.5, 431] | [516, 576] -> 1.05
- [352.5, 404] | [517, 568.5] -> 1.04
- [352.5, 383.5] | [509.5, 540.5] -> 1.05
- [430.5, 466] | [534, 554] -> 1.03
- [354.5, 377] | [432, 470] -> 0.98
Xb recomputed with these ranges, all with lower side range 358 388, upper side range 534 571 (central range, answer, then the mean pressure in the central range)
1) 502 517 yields -0.08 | 132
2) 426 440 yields 0.04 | 117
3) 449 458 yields 0.03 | 118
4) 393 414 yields 0.03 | 118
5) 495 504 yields -0.06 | 129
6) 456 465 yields 0.04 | 117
